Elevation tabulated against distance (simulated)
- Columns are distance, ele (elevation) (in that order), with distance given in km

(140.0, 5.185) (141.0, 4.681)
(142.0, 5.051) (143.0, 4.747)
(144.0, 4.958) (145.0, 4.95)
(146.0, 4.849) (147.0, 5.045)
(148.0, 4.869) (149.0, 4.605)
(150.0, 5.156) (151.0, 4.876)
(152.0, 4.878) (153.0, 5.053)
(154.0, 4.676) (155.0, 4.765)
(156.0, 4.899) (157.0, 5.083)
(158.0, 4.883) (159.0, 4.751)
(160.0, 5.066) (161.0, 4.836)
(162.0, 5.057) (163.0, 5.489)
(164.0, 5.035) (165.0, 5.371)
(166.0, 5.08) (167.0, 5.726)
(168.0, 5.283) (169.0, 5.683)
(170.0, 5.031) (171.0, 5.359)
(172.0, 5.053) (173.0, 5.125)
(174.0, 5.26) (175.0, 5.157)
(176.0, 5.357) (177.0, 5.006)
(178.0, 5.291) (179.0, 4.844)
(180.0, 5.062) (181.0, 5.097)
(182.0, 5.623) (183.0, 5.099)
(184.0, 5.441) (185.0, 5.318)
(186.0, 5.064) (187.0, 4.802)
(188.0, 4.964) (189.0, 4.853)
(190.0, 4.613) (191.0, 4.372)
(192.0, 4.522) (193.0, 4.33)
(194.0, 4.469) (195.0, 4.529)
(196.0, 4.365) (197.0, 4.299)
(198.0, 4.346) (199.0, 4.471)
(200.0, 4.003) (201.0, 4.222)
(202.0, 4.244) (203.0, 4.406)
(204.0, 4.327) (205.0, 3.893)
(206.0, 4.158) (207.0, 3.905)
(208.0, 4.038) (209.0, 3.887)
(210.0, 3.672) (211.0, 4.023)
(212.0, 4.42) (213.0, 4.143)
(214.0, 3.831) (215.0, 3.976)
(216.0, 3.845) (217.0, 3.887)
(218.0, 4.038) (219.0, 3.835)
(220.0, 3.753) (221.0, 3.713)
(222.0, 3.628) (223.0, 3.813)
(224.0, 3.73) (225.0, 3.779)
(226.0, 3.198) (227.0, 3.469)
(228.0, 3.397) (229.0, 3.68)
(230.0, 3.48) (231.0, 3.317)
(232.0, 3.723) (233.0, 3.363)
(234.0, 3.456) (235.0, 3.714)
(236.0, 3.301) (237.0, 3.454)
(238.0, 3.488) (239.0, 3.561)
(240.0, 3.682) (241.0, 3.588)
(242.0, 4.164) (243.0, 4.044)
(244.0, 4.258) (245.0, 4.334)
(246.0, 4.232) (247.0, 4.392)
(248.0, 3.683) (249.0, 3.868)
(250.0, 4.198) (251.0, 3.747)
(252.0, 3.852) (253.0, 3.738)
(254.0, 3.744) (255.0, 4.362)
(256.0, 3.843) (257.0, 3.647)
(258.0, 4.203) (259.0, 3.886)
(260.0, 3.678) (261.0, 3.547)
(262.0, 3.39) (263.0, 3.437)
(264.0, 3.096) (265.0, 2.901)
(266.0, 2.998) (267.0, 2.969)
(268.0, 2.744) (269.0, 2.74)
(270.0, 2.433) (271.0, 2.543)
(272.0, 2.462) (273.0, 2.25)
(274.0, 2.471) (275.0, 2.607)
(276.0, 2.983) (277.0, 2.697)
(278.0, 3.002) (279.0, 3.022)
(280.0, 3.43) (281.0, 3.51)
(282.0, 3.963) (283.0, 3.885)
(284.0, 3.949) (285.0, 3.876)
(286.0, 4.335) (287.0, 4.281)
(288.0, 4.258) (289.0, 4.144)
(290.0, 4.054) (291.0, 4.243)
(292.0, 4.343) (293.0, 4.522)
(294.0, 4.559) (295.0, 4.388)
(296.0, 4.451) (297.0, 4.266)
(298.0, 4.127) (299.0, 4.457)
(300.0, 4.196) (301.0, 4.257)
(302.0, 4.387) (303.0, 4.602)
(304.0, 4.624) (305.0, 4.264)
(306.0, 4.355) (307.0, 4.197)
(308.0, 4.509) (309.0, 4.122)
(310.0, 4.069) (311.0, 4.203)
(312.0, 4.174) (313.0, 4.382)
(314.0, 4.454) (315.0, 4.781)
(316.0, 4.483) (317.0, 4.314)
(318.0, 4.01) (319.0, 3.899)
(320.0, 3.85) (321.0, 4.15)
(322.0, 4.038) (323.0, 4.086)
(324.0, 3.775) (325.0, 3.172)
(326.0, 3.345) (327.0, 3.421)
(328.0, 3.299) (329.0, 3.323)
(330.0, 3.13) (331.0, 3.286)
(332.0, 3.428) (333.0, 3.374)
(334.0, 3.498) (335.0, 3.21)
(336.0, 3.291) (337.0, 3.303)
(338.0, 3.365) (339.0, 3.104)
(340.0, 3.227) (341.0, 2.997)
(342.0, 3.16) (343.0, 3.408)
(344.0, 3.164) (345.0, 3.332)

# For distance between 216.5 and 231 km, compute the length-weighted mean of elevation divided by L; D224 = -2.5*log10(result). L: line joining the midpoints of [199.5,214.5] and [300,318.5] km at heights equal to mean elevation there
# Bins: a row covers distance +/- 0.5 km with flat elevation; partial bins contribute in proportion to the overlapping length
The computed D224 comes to 0.13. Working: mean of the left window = 4.08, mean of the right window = 4.34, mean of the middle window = 3.66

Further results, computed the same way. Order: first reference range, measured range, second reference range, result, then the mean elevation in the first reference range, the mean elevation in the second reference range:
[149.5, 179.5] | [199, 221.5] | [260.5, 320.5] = 0.15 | 5.1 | 3.79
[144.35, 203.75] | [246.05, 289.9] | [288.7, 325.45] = 0.27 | 4.91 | 4.24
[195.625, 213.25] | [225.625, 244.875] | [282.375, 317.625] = 0.16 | 4.16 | 4.3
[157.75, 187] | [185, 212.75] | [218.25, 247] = 0.04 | 5.18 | 3.7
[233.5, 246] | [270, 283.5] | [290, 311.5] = 0.36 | 3.77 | 4.33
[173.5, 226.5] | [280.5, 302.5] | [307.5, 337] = -0.06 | 4.39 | 3.82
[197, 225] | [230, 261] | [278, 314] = 0.07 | 4.01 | 4.17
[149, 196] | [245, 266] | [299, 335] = 0.17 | 5.02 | 3.98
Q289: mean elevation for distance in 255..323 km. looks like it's 3.81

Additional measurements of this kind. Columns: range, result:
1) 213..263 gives 3.77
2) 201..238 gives 3.79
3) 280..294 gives 4.1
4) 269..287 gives 3.16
